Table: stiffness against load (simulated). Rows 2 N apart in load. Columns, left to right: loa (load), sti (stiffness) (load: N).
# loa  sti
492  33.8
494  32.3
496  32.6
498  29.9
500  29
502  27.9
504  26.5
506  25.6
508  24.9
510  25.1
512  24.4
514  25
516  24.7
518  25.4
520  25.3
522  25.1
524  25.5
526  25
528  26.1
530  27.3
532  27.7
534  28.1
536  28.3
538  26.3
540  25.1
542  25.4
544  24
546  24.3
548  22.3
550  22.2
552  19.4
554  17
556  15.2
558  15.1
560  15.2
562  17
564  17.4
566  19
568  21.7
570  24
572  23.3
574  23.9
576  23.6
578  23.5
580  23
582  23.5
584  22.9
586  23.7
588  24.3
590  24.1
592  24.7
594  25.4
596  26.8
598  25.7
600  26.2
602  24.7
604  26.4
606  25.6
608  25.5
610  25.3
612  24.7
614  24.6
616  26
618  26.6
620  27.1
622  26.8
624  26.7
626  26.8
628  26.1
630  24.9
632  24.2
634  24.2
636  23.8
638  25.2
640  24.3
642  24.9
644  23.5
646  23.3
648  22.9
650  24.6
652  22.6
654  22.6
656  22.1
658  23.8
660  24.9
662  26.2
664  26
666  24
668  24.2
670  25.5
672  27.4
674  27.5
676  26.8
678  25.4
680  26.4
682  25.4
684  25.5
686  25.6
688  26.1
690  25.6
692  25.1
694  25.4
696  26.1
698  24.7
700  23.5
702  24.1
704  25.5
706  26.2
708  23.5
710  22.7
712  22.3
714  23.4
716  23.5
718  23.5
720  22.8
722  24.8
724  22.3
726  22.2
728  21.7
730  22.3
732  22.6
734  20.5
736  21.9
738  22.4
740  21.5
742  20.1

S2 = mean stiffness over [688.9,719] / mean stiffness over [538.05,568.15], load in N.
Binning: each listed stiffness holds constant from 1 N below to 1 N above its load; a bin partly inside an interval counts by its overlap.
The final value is 1.21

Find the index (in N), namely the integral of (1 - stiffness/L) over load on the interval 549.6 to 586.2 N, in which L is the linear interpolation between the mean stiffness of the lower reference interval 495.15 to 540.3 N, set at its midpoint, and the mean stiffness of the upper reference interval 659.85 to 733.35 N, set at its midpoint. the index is 7.8 N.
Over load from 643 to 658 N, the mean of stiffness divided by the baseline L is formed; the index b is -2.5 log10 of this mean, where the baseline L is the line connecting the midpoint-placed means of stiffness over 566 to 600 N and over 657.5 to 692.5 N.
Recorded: 0.09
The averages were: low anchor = 23.9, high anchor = 25.7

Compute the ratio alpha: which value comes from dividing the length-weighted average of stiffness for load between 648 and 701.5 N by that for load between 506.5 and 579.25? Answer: 1.08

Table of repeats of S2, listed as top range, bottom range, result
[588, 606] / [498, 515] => 0.97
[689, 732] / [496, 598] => 1.00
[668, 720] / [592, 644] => 0.98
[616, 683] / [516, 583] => 1.09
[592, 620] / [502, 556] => 1.04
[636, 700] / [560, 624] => 1.04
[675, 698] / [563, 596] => 1.11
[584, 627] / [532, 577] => 1.17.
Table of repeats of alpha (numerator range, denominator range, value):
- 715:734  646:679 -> 0.92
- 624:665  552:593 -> 1.16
